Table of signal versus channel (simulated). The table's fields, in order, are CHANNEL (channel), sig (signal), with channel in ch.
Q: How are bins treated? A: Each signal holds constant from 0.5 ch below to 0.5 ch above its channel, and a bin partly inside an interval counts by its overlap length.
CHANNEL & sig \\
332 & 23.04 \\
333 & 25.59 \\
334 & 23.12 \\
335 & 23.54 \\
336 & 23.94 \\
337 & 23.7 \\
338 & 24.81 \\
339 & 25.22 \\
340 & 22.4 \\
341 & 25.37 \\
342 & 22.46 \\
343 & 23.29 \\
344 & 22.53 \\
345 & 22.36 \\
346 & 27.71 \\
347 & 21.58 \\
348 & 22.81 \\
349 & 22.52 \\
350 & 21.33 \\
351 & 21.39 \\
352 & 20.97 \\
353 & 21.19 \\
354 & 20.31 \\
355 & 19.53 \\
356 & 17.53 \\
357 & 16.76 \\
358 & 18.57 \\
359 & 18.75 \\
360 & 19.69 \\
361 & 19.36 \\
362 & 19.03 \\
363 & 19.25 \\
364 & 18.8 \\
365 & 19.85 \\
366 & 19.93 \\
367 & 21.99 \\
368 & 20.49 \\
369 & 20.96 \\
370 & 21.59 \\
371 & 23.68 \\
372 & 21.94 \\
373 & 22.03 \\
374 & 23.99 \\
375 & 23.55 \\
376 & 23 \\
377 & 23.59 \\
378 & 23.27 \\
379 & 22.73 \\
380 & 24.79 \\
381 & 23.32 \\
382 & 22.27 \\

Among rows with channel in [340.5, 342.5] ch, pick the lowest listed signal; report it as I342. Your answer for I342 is 22.46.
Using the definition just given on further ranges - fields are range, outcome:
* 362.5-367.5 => 18.8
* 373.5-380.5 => 22.73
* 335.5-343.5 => 22.4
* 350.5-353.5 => 20.97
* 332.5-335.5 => 23.12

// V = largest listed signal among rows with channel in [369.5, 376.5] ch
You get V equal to 23.99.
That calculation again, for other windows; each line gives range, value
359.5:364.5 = 19.69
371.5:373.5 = 22.03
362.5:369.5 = 21.99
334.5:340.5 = 25.22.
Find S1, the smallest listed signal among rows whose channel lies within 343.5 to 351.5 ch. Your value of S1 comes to 21.33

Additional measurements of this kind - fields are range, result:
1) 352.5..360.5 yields 16.76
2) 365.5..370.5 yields 19.93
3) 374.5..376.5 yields 23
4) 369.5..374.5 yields 21.59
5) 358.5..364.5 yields 18.75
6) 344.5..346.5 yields 22.36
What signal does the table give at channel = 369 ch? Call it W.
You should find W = 20.96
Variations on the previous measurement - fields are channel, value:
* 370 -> 21.59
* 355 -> 19.53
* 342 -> 22.46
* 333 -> 25.59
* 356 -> 17.53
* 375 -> 23.55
